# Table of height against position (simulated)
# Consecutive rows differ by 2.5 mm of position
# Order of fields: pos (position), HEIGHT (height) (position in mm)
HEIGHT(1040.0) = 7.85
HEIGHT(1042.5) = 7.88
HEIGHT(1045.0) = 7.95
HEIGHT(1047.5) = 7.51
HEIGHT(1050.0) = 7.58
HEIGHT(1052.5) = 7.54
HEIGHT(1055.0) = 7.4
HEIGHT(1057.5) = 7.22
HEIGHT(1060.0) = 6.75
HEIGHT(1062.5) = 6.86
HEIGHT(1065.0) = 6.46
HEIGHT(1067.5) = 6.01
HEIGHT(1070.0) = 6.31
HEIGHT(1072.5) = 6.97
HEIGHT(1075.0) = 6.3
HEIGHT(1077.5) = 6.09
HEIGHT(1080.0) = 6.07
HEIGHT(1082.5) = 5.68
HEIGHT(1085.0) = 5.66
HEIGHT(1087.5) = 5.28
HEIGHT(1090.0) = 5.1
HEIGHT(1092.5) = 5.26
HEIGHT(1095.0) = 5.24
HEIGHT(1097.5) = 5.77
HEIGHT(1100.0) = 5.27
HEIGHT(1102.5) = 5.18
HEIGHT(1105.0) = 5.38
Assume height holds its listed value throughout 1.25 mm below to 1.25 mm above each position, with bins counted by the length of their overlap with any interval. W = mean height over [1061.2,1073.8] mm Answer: 6.52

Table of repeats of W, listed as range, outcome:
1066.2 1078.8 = 6.34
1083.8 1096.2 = 5.31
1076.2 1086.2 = 5.88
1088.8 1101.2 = 5.33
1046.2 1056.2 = 7.51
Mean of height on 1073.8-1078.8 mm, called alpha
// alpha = 6.19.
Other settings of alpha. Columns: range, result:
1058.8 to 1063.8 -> 6.8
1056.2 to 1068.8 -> 6.66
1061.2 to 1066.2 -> 6.66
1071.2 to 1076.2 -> 6.64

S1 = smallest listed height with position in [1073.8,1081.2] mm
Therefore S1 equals 6.07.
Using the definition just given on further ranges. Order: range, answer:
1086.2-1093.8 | 5.1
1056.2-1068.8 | 6.01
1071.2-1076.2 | 6.3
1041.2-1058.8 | 7.22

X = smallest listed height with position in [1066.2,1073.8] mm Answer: 6.01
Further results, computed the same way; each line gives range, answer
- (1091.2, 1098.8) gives 5.24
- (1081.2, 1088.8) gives 5.28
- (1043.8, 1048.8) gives 7.51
